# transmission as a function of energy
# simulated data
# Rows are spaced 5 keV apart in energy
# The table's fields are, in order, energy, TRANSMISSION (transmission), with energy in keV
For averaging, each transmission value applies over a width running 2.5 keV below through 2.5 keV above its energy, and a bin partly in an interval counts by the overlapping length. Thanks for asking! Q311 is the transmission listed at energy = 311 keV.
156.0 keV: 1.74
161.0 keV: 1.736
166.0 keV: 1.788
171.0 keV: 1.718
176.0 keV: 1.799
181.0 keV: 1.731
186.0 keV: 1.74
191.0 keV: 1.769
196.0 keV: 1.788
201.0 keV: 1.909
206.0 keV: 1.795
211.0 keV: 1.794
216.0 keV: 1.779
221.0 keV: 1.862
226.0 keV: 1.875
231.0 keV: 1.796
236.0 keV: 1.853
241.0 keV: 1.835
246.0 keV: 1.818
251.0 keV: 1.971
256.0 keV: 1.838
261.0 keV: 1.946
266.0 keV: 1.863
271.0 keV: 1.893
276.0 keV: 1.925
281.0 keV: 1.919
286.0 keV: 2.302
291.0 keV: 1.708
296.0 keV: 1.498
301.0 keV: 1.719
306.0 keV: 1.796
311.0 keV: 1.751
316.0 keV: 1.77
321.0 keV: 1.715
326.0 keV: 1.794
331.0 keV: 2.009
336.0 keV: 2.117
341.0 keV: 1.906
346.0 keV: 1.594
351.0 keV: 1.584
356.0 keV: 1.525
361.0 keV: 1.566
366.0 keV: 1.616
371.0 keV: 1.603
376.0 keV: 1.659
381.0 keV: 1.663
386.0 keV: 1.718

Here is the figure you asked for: 1.751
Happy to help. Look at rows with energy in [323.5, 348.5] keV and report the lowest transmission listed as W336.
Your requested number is 1.594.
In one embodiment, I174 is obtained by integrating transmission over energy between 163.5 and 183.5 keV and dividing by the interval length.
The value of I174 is 1.76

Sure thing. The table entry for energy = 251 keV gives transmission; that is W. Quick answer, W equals 1.971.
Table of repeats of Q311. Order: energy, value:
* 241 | 1.835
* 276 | 1.925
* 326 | 1.794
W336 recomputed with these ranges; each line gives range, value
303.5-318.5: 1.751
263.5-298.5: 1.498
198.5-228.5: 1.779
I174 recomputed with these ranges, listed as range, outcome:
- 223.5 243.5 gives 1.84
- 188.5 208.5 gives 1.82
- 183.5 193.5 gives 1.75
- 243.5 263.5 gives 1.89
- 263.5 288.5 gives 1.98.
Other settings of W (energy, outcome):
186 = 1.74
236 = 1.853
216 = 1.779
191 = 1.769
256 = 1.838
